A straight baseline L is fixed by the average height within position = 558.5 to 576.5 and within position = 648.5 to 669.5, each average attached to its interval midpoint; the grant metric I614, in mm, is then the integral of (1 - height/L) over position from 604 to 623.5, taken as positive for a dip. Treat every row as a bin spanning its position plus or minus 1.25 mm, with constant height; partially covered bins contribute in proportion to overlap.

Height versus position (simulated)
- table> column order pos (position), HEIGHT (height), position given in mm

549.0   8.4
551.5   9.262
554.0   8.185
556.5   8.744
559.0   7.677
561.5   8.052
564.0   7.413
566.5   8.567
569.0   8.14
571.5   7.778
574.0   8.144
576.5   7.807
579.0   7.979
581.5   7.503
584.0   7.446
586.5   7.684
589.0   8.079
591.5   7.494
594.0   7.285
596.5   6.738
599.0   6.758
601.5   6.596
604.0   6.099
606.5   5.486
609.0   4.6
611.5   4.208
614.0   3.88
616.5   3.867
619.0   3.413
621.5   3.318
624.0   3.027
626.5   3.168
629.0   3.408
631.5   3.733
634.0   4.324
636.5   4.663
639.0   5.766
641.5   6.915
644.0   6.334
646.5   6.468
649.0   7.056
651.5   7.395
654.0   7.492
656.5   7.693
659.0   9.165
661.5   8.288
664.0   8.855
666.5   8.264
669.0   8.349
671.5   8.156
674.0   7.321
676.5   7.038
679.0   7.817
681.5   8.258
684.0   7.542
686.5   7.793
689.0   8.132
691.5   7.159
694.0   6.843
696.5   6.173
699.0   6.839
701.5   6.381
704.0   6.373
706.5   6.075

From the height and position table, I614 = 9.3 mm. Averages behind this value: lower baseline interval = 7.97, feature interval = 4.2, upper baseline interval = 8.09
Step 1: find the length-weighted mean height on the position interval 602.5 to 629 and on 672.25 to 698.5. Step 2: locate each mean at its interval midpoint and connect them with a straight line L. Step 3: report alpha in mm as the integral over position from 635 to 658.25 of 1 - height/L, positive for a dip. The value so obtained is -4.50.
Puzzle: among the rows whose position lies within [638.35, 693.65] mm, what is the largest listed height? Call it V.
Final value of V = 9.165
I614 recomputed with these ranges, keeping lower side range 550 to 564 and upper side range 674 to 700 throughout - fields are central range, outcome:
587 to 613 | 5.36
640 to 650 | 1.31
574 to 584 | 0.45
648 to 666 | -1.05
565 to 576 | 0.11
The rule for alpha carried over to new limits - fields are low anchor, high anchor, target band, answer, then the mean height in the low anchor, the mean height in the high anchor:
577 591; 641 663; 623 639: 7.7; 7.73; 7.46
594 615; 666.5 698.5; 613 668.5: 7.2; 5.67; 7.56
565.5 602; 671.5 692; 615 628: 7.3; 7.61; 7.68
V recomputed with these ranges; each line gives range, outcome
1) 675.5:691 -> 8.258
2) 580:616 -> 8.079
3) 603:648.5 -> 6.915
